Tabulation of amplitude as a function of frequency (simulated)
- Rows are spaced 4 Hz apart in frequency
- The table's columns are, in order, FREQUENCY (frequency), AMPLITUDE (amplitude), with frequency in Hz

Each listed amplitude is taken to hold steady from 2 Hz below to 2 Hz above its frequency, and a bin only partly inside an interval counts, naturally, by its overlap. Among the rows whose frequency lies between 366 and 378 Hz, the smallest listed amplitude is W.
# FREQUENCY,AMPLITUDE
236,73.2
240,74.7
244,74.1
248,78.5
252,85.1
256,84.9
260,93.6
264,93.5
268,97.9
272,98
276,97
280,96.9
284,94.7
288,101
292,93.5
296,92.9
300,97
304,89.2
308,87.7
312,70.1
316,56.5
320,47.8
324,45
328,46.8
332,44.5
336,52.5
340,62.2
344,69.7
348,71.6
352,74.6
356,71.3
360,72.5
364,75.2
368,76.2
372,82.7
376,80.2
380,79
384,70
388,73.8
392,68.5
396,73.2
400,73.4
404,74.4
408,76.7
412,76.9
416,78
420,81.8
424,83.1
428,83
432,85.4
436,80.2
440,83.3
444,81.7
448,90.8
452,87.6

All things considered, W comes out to 76.2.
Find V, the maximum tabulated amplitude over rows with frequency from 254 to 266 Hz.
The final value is 93.6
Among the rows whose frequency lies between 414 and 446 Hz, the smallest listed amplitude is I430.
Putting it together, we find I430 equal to 78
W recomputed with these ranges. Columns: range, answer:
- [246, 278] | 78.5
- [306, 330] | 45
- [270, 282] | 96.9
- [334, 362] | 52.5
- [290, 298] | 92.9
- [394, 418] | 73.2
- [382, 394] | 68.5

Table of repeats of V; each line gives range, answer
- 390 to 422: 81.8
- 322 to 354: 74.6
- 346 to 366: 75.2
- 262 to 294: 101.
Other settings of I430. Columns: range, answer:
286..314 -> 70.1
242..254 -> 74.1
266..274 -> 97.9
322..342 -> 44.5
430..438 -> 80.2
